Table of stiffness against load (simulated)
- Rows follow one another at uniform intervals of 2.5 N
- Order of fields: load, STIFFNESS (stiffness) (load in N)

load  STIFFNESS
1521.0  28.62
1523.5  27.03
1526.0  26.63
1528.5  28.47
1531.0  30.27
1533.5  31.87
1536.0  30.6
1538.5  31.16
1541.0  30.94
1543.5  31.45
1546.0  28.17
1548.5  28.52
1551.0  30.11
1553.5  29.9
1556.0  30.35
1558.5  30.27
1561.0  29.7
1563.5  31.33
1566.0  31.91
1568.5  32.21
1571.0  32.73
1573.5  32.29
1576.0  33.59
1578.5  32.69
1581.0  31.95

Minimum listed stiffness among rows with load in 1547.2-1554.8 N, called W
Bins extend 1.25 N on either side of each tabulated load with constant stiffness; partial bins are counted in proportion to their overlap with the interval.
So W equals 28.52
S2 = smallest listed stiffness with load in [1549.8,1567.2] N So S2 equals 29.7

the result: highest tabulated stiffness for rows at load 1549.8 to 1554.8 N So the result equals 30.11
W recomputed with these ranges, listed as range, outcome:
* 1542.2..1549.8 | 28.17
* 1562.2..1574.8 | 31.33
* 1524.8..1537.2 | 26.63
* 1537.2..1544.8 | 30.94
